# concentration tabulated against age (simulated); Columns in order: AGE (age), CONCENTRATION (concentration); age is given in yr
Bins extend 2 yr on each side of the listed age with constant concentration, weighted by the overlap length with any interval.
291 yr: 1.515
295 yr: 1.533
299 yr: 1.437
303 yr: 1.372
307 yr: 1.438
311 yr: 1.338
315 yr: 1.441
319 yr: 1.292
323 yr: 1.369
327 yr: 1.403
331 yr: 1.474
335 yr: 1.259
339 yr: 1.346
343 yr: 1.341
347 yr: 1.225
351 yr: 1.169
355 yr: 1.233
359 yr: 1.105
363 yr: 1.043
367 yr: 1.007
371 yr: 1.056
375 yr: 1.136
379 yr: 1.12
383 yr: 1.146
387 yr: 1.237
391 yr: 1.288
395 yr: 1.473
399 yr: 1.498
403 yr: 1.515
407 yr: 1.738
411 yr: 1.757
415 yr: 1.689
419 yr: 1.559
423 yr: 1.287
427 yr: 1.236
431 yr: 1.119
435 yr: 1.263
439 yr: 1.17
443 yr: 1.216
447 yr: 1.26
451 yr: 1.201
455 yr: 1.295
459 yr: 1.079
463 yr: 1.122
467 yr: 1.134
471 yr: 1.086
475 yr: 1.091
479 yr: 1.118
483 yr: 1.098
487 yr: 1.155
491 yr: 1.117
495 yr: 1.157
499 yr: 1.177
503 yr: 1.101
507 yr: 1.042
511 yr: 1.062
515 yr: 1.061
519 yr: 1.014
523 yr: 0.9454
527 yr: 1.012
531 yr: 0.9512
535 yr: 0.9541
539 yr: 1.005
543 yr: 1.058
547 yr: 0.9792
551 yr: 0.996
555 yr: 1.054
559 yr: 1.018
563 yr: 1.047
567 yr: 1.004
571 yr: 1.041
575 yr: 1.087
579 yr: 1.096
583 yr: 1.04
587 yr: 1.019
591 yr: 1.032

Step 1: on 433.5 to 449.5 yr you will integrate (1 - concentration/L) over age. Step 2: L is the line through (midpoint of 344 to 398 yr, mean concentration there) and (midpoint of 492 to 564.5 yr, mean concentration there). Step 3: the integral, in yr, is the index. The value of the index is -1.6 yr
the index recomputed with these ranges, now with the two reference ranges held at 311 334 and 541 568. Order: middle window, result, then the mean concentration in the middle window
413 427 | -2.71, 1.47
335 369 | 3.86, 1.19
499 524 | 0.87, 1.05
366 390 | 3.12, 1.13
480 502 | -0.32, 1.14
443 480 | 0.33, 1.16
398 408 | -2.52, 1.58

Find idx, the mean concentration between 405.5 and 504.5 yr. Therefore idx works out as 1.25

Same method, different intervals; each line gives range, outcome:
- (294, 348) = 1.38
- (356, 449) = 1.3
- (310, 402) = 1.26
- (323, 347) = 1.35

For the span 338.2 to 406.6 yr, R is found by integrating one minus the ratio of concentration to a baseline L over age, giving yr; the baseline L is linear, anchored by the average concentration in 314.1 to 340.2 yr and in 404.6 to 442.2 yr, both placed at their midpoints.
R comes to 7.4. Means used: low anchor 1.37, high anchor 1.42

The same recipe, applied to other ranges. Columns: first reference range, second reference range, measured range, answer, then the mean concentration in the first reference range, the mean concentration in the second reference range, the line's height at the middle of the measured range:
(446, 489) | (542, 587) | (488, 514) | 0.0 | 1.15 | 1.04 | 1.11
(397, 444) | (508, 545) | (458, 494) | 2.7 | 1.42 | 1.01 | 1.21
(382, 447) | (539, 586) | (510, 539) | 3.3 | 1.39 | 1.04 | 1.13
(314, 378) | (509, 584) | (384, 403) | -3.0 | 1.24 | 1.02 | 1.19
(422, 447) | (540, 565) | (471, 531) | 1.7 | 1.22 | 1.02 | 1.11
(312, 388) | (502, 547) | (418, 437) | -2.4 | 1.23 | 1.02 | 1.14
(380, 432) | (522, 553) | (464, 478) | 1.2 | 1.43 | 0.989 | 1.21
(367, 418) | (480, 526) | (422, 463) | 1.2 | 1.38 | 1.08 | 1.24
